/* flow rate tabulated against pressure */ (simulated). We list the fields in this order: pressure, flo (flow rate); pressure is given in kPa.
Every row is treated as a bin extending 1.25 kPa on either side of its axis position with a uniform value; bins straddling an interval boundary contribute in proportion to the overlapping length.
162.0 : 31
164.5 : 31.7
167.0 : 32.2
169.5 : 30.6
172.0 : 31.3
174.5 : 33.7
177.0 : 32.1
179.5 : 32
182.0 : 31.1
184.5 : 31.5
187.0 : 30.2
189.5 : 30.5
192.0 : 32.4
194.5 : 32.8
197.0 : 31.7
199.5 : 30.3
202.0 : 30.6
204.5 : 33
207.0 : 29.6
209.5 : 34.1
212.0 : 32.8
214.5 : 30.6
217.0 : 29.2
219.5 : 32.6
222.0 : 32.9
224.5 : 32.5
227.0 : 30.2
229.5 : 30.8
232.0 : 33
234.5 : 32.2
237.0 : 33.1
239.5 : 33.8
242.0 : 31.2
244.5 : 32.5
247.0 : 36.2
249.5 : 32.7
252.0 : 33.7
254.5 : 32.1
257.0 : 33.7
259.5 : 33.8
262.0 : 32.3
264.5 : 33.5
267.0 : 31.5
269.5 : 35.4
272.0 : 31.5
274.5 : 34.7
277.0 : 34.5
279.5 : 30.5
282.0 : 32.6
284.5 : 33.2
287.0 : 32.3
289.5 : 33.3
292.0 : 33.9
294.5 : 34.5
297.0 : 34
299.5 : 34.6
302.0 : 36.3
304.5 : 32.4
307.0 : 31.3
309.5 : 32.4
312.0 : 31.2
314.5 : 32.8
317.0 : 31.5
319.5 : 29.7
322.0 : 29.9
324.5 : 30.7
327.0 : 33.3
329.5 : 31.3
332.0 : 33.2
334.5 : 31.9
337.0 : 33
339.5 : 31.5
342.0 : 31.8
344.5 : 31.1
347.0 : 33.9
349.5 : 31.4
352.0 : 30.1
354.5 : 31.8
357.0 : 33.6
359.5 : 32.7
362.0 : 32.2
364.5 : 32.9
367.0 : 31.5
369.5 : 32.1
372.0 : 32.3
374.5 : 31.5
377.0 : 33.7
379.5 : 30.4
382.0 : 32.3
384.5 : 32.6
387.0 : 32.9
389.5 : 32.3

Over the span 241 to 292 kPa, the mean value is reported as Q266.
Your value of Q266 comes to 33.1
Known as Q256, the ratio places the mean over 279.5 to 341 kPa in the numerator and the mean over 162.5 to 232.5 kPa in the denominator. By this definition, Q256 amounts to 1.03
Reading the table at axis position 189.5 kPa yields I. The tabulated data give 30.5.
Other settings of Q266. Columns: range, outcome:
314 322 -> 31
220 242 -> 32.3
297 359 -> 32.2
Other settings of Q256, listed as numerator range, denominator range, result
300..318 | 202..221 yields 1.03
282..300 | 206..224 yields 1.06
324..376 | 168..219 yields 1.02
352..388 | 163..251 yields 1.01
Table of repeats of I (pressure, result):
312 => 31.2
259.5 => 33.8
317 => 31.5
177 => 32.1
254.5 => 32.1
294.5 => 34.5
